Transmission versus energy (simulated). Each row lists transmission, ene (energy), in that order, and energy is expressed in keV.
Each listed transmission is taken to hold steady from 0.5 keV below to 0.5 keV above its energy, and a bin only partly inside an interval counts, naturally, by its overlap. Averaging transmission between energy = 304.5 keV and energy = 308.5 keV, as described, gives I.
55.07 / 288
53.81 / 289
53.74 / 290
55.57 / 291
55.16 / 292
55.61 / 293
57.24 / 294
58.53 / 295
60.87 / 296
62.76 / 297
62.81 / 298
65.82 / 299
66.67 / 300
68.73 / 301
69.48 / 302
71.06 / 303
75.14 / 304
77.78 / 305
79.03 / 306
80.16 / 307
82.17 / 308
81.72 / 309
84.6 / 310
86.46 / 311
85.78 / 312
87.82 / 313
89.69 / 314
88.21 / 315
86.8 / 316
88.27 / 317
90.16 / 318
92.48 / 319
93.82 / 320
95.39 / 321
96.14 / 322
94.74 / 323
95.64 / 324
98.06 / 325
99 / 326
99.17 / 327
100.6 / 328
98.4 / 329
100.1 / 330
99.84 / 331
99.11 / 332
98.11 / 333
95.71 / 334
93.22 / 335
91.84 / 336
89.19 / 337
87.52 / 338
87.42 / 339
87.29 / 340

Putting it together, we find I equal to 79.8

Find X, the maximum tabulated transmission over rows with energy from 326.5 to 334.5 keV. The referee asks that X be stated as 100.6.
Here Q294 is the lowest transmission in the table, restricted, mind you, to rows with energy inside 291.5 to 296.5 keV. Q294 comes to 55.16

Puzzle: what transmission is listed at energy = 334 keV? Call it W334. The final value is 95.71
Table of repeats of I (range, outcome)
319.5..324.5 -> 95.1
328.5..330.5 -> 99.2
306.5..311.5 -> 83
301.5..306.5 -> 74.5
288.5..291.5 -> 54.4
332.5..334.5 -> 96.9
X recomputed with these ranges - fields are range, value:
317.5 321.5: 95.39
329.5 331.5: 100.1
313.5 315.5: 89.69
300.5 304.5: 75.14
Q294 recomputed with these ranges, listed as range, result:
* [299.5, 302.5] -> 66.67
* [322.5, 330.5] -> 94.74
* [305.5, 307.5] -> 79.03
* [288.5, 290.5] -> 53.74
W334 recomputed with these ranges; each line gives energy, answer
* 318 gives 90.16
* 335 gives 93.22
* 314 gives 89.69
